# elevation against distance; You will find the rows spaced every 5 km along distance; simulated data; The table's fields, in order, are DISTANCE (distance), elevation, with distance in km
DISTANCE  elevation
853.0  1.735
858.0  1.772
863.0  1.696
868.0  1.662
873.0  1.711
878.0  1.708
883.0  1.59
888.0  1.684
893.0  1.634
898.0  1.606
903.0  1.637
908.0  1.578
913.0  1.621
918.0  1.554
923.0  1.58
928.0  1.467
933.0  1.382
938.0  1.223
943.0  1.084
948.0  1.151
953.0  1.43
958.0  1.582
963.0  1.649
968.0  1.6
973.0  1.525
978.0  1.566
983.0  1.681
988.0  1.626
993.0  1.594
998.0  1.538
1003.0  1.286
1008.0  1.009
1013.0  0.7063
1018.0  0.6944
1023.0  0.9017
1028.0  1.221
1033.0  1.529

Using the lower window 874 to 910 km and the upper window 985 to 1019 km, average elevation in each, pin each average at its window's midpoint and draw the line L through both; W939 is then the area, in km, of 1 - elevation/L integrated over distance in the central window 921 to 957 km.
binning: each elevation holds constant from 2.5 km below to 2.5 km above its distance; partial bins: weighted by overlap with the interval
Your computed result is 3.17 km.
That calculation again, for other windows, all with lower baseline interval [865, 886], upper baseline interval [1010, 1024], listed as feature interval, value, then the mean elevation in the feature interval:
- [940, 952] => 0.5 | 1.16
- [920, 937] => -1.6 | 1.46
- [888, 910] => -1.5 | 1.62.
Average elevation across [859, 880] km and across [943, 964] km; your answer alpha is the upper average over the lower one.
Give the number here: 0.82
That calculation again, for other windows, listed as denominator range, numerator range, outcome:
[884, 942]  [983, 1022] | 0.80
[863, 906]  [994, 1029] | 0.64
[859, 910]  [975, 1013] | 0.86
